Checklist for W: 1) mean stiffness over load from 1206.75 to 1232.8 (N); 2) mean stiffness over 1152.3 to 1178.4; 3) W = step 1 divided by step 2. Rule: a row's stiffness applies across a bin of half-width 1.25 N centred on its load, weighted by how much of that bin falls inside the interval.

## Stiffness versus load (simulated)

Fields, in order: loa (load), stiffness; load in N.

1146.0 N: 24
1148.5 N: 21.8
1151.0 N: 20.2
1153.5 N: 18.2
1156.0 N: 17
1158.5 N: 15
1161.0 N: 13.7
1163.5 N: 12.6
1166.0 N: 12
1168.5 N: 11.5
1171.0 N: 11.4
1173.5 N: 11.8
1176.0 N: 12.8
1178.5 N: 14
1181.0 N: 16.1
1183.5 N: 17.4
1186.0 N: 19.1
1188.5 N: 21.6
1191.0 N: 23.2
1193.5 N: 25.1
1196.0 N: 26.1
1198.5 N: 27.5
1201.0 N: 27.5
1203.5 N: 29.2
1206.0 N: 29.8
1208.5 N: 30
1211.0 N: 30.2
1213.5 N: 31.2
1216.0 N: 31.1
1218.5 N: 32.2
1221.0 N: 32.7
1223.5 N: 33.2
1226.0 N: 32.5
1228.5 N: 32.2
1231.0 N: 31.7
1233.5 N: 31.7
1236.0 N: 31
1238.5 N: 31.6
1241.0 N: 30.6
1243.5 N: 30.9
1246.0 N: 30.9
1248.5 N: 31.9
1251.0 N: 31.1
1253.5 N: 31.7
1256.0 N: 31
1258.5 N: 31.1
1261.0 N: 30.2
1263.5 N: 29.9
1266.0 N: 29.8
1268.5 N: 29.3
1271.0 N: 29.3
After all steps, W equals 2.33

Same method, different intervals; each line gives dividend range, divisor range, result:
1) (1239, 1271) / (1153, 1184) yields 2.20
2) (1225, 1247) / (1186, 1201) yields 1.29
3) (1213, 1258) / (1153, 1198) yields 1.89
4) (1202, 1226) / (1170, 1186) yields 2.17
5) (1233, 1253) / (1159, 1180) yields 2.48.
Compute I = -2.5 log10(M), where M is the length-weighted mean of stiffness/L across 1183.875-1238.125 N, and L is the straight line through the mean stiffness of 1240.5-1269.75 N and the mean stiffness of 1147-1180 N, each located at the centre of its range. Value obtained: -0.24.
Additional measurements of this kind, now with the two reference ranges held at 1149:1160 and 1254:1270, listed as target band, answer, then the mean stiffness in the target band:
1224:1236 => -0.20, 32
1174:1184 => 0.37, 14.7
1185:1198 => -0.06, 23.4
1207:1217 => -0.24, 30.6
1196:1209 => -0.21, 28.5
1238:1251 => -0.11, 31.1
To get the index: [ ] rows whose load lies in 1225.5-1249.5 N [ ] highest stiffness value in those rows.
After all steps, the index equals 32.5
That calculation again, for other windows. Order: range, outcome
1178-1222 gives 32.7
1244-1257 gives 31.9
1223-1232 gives 33.2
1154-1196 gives 26.1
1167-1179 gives 14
